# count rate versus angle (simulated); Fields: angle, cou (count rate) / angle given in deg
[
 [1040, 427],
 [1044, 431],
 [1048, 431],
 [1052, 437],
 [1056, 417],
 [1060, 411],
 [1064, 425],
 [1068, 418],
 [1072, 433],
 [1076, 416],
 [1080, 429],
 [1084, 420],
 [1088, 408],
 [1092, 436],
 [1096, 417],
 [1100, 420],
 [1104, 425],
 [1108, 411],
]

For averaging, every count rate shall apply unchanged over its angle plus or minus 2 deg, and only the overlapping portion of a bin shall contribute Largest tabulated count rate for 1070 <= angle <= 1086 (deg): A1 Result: 433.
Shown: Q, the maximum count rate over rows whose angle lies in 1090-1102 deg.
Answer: 436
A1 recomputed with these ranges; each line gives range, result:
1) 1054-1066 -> 425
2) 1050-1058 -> 437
